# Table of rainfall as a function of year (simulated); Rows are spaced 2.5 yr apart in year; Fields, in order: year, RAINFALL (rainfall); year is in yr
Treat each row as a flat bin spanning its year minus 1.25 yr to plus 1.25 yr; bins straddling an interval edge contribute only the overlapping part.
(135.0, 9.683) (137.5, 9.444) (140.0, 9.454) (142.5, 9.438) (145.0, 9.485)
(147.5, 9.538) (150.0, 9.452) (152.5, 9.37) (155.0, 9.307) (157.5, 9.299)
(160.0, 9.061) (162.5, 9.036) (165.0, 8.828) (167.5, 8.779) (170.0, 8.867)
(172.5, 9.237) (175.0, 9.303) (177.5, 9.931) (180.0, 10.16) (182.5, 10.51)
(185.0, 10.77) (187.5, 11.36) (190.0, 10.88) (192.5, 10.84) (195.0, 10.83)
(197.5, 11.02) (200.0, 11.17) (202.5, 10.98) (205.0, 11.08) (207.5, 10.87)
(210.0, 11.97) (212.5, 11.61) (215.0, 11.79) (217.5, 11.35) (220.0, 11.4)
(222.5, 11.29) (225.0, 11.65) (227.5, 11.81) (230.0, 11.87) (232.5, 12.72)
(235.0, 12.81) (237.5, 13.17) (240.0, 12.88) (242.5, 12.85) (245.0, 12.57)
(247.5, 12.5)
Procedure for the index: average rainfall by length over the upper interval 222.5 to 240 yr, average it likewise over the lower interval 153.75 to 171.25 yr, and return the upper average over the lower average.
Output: 1.4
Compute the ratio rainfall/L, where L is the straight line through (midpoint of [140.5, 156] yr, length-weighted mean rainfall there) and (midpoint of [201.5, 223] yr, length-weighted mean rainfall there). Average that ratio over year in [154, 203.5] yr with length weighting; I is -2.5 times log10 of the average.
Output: 0.04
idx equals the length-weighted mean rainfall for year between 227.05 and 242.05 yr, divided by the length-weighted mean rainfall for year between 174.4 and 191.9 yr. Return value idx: 1.20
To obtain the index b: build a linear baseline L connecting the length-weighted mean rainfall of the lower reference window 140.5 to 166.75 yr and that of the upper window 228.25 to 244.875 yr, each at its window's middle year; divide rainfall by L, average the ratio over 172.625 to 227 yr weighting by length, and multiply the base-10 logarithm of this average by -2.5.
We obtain 0.02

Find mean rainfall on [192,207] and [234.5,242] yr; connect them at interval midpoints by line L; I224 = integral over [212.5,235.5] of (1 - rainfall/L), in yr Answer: 0.8 yr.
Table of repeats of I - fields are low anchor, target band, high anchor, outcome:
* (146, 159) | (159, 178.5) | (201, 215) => 0.10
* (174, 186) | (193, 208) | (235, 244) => 0.01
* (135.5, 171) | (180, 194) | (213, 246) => -0.03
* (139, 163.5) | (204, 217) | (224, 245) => 0.01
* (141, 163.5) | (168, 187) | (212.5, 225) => 0.03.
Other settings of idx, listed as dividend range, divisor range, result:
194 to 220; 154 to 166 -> 1.24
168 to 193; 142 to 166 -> 1.09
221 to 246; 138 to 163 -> 1.32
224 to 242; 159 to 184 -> 1.33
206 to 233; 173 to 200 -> 1.10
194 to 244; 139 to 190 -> 1.23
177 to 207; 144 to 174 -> 1.18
